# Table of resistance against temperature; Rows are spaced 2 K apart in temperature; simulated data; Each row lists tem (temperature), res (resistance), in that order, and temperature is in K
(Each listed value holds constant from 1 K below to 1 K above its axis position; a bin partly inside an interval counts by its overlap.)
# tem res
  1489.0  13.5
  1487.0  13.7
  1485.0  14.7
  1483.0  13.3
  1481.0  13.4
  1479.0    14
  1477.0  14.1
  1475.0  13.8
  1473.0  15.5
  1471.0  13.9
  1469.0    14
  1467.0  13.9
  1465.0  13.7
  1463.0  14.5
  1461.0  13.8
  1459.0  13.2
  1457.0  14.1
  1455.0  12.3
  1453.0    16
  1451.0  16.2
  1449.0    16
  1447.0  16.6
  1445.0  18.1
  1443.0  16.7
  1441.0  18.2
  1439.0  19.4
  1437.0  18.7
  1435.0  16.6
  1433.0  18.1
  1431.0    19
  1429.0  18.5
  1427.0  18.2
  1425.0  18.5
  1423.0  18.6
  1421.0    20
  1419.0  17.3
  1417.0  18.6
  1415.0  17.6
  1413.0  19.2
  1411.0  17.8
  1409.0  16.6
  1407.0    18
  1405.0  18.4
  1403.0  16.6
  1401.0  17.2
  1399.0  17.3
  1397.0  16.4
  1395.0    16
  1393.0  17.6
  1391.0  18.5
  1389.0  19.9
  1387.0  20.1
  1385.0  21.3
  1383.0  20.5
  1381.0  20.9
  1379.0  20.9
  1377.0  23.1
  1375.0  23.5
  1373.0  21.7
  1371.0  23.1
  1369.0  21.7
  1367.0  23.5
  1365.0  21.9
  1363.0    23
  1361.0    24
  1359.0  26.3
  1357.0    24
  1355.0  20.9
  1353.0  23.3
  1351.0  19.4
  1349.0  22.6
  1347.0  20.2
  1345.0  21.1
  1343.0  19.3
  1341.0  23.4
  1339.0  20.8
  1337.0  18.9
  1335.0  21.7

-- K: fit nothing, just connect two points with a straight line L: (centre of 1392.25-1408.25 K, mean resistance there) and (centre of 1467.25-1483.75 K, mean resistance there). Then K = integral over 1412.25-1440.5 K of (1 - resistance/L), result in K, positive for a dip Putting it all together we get -4.2 K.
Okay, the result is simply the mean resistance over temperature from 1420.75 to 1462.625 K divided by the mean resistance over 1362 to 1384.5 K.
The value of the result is 0.8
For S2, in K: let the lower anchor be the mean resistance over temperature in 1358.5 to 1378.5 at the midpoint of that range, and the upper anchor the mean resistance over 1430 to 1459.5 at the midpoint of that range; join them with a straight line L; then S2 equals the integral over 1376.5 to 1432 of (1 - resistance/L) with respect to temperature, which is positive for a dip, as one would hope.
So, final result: 3.85 K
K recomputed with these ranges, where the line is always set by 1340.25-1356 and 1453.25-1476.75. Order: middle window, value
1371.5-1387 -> -1.87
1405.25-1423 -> -1.10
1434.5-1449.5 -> -2.17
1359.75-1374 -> -1.91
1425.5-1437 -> -1.50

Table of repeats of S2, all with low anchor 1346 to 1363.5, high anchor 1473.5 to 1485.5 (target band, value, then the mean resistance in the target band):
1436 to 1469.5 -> 0.4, 15.6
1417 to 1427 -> -0.4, 18.6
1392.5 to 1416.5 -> 2.1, 17.4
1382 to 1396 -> 0.8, 19.1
